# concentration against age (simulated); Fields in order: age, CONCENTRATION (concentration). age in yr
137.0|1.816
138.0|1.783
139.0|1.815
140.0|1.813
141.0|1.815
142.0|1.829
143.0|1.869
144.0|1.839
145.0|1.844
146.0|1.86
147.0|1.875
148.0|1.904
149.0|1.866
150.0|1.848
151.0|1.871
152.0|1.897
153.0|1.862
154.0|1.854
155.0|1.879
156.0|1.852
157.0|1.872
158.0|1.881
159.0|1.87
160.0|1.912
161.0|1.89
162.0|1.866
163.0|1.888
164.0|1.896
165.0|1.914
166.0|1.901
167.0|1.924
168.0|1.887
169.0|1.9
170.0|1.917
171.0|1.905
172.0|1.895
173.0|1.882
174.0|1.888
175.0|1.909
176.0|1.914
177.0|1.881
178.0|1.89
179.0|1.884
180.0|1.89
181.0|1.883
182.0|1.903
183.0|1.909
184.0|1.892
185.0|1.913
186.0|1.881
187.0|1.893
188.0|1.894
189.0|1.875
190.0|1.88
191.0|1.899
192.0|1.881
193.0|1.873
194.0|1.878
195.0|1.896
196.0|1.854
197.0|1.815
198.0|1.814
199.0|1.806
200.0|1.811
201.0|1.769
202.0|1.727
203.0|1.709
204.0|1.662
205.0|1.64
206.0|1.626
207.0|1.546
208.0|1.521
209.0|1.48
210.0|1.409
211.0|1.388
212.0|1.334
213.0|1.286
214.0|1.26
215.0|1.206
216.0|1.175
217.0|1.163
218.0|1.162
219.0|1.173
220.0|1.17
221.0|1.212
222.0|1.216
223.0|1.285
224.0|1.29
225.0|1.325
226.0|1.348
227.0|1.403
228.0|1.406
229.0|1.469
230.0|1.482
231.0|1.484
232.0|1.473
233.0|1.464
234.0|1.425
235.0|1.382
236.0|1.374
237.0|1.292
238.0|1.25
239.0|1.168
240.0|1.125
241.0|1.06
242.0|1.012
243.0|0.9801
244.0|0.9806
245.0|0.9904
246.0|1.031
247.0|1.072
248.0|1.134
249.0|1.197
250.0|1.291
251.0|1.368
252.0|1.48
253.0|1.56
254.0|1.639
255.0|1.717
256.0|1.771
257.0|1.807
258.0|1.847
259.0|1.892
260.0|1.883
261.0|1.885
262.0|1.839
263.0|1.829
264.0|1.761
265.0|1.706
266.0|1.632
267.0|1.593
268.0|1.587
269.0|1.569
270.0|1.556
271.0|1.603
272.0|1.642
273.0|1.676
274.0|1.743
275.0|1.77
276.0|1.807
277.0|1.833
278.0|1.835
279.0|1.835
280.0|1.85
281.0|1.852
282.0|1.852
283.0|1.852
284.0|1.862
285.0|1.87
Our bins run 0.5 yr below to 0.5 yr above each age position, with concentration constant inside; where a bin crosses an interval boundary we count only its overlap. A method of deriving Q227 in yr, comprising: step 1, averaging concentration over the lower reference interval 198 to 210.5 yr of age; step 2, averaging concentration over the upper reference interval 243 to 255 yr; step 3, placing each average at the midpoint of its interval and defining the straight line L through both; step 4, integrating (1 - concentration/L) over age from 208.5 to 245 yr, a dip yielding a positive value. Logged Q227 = 4.36 yr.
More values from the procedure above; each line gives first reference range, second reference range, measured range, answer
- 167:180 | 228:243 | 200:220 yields 1.56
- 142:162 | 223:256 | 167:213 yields -4.67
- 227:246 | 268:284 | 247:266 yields -1.42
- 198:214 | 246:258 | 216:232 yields 2.33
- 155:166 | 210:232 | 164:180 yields -1.14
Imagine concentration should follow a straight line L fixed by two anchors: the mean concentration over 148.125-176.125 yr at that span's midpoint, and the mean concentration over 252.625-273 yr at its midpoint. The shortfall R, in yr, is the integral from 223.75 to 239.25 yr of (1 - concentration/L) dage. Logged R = 3.4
